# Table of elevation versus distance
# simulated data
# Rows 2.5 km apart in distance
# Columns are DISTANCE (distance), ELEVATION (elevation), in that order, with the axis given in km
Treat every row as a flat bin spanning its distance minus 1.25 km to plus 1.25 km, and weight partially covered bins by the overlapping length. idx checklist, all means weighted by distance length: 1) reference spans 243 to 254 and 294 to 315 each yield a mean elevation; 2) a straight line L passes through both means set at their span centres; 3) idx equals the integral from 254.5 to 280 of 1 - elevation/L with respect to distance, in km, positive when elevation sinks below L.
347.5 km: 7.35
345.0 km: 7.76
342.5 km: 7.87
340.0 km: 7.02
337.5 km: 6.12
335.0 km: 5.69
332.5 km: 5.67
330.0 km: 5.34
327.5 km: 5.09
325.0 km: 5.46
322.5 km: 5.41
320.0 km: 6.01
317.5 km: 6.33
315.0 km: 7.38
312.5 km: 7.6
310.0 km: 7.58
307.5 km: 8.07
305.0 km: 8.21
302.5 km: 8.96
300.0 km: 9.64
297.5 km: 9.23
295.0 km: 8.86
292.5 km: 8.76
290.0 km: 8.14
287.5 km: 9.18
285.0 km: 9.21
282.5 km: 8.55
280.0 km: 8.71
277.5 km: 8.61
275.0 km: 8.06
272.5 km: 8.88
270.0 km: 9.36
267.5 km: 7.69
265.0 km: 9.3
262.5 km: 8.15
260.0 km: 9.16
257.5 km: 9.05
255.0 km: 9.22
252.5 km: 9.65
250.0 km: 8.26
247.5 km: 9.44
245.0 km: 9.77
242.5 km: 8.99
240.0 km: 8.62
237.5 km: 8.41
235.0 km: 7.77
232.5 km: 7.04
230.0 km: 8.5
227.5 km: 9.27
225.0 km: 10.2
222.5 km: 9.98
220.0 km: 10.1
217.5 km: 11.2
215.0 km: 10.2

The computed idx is 0.7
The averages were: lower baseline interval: 9.26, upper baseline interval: 8.45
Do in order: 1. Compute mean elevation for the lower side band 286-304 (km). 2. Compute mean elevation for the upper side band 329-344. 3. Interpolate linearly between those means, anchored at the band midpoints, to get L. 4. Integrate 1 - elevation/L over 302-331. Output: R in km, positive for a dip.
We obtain 3.5 km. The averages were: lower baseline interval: 8.96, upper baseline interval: 6.33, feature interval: 6.74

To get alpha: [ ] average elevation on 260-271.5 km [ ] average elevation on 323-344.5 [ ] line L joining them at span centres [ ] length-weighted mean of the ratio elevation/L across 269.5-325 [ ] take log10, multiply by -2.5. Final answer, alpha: -0.09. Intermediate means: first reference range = 8.69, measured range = 8.14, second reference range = 6.07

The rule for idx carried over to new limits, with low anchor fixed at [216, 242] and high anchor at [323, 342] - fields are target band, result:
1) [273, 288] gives -2.5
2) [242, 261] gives -1.8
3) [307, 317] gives -1.6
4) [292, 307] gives -4.4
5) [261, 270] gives -0.7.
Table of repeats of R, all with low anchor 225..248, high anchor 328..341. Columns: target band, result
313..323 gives -0.1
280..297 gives -3.7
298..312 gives -3.6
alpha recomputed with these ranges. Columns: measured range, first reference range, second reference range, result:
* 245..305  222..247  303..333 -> -0.15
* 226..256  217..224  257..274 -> 0.10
